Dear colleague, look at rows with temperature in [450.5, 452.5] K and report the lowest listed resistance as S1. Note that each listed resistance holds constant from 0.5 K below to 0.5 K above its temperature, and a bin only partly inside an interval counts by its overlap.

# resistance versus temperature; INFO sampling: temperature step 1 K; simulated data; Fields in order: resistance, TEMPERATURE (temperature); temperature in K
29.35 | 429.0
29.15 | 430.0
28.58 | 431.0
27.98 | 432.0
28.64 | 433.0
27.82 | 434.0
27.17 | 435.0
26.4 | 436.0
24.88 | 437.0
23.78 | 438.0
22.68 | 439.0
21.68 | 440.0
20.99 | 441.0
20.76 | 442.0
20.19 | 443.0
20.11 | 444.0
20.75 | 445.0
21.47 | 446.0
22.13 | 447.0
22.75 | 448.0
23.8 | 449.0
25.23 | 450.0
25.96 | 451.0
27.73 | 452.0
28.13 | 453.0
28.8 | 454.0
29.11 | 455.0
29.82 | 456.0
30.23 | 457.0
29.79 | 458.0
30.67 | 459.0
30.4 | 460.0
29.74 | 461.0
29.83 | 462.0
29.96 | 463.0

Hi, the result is 25.96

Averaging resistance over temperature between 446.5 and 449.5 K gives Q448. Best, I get 22.9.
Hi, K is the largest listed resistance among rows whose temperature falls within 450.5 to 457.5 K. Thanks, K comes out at 30.23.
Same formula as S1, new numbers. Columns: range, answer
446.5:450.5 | 22.13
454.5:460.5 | 29.11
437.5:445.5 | 20.11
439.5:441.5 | 20.99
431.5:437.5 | 24.88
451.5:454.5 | 27.73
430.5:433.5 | 27.98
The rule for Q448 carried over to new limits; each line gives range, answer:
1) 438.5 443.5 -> 21.3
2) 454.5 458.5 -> 29.7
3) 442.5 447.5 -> 20.9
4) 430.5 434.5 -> 28.3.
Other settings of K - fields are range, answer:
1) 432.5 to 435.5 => 28.64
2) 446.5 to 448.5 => 22.75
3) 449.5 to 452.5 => 27.73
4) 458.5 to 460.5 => 30.67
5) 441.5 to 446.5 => 21.47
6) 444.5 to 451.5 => 25.96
